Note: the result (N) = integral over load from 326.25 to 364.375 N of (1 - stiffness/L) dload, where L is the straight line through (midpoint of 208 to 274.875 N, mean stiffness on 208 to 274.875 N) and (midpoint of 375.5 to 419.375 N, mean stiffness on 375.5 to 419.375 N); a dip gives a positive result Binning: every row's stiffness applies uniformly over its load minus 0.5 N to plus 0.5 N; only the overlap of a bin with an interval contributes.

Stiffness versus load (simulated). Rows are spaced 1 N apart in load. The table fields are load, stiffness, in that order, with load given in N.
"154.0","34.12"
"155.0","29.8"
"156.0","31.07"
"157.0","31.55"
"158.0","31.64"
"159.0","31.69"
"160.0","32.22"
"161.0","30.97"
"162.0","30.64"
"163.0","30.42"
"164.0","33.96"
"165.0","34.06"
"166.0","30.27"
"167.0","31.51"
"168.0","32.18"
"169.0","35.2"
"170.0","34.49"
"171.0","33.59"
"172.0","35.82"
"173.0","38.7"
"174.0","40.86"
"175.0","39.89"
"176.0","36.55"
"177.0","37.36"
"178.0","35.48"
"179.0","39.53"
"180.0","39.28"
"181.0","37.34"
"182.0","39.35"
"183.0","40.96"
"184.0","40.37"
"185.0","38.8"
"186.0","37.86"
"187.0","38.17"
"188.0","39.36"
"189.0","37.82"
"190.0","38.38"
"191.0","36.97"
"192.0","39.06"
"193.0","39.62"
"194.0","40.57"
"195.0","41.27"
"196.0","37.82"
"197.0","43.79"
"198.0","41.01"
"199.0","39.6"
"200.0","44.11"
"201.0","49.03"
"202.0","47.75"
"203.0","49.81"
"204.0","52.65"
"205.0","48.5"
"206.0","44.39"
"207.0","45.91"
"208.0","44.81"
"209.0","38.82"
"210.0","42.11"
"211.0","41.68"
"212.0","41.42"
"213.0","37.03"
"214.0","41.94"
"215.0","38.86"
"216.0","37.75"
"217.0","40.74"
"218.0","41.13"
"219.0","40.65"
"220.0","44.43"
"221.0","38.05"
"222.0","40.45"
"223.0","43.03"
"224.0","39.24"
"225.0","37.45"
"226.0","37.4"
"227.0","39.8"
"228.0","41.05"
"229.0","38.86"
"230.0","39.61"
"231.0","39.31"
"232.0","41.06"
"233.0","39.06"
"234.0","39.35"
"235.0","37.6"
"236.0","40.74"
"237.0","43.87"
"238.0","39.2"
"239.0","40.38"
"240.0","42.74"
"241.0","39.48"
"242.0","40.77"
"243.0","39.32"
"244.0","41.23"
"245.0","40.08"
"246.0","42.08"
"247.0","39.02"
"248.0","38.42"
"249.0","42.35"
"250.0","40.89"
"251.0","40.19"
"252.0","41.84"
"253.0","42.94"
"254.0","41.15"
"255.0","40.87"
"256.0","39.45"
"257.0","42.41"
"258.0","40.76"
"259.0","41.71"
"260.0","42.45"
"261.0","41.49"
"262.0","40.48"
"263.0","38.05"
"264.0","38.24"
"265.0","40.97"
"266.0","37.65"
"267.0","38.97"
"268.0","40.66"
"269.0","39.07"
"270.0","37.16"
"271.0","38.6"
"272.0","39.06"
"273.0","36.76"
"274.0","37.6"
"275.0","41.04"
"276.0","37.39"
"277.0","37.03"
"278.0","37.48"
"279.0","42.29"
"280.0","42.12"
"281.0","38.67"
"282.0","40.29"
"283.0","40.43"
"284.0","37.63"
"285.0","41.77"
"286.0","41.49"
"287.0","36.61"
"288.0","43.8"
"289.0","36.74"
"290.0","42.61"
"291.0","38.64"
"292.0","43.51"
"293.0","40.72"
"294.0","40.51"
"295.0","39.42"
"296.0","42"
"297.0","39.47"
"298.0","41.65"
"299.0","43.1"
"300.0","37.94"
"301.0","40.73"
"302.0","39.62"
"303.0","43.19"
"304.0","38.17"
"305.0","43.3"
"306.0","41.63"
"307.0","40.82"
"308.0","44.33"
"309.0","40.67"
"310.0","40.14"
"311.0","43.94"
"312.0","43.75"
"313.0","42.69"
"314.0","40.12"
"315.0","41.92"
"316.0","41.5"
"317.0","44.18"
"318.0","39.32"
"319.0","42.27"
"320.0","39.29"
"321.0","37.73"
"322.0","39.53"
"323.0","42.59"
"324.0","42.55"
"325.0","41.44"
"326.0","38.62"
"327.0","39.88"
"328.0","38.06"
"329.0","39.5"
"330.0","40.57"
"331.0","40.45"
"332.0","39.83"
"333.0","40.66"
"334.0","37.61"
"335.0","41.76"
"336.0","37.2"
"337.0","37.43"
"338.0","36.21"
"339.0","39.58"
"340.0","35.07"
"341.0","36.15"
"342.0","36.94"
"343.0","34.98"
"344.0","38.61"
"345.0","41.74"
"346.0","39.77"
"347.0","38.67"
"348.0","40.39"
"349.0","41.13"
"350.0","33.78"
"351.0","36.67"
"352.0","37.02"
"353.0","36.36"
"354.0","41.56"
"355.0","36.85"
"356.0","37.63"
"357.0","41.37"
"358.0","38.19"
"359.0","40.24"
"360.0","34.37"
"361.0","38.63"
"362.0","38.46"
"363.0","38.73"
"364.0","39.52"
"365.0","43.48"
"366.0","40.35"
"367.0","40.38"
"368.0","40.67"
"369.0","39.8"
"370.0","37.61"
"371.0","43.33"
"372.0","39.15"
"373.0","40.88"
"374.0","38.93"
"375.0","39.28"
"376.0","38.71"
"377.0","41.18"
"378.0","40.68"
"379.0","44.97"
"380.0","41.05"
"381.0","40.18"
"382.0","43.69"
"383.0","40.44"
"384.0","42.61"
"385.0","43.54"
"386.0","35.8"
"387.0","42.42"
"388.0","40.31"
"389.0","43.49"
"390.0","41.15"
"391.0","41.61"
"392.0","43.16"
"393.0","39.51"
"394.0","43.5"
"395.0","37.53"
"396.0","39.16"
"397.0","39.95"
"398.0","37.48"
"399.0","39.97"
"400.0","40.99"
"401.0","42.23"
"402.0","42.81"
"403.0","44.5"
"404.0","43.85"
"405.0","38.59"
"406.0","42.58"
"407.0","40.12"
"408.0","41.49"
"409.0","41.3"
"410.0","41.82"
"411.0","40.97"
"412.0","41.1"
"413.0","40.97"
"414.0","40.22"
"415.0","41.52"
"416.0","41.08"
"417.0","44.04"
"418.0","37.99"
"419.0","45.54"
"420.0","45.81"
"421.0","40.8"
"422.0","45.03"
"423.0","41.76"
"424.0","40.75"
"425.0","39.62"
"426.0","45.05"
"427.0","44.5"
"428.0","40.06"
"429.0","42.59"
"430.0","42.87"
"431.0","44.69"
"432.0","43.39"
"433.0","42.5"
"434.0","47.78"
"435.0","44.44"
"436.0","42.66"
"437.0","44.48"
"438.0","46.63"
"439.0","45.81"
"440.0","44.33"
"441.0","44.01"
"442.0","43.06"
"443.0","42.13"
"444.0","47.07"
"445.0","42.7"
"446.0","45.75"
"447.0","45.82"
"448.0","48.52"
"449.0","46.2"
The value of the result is 2.3 N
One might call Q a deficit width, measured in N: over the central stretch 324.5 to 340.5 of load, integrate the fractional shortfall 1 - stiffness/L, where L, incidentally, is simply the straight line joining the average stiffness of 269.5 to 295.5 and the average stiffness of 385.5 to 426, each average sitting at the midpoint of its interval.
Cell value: 0.5 N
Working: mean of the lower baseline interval 39.6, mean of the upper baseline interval 41.4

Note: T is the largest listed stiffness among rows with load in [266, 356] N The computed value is 44.33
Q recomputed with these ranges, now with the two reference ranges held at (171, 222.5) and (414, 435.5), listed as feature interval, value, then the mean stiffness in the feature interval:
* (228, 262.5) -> 0.5 N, 40.6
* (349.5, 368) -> 1.6 N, 38.6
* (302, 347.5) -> 2.0 N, 40.1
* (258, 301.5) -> 1.8 N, 39.9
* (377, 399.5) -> 0.8 N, 41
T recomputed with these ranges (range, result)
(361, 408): 44.97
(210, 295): 44.43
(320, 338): 42.59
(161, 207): 52.65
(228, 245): 43.87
